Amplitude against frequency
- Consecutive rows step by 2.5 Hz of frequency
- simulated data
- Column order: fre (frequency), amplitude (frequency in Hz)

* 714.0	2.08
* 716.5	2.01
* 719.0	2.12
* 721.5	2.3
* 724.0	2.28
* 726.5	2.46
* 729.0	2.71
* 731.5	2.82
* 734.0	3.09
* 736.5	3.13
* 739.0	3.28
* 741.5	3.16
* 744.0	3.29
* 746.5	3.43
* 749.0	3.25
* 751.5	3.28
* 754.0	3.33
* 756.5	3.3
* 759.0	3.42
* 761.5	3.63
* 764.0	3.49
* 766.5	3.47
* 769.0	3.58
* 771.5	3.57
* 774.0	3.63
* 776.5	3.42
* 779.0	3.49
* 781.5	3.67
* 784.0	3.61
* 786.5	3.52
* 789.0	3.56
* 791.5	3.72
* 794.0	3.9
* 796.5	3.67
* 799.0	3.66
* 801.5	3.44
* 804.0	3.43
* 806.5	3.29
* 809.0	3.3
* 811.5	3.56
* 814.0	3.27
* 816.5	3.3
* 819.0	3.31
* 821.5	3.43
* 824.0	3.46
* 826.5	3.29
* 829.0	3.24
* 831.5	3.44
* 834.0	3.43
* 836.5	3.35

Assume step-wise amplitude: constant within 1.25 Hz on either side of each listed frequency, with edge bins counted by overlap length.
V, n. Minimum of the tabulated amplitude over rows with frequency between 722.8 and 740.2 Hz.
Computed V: 2.28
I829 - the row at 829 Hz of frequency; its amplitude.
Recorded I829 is 3.24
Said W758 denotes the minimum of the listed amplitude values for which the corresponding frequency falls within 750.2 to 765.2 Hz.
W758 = 3.28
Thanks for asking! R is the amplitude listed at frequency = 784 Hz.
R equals 3.61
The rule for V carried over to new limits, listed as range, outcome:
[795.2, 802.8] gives 3.44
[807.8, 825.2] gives 3.27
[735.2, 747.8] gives 3.13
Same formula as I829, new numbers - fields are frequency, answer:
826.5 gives 3.29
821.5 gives 3.43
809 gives 3.3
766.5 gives 3.47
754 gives 3.33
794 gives 3.9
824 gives 3.46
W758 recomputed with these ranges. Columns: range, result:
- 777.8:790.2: 3.49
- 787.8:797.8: 3.56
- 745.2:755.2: 3.25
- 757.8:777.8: 3.42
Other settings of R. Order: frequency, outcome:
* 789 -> 3.56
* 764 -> 3.49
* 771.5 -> 3.57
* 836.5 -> 3.35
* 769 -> 3.58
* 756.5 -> 3.3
